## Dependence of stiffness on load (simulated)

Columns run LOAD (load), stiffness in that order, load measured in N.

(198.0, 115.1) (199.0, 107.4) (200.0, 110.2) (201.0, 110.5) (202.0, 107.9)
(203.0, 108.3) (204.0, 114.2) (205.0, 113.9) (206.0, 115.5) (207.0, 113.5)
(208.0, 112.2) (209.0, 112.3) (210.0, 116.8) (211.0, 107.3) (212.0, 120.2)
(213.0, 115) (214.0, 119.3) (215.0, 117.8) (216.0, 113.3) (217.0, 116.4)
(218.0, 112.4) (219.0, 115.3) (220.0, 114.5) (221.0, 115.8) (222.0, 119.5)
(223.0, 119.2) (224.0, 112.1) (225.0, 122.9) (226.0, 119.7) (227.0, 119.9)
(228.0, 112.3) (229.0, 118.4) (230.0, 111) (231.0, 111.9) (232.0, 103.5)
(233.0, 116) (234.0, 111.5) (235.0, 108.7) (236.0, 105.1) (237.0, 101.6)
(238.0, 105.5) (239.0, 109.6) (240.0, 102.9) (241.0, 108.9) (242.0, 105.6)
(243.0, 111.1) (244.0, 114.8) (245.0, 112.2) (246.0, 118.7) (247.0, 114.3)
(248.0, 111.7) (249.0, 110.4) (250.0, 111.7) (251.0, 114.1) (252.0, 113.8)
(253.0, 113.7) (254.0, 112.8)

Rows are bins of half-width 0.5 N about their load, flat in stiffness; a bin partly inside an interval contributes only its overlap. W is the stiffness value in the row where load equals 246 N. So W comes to 118.7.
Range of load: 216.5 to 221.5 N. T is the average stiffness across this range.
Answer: 115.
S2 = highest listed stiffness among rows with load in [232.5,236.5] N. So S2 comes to 116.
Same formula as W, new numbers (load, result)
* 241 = 108.9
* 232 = 103.5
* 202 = 107.9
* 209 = 112.3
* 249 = 110.4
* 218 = 112.4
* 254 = 112.8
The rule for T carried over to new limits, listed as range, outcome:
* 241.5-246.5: 112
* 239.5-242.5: 106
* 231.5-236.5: 109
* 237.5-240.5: 106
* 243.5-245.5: 114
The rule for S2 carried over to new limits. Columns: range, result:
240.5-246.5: 118.7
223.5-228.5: 122.9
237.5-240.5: 109.6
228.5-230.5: 118.4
